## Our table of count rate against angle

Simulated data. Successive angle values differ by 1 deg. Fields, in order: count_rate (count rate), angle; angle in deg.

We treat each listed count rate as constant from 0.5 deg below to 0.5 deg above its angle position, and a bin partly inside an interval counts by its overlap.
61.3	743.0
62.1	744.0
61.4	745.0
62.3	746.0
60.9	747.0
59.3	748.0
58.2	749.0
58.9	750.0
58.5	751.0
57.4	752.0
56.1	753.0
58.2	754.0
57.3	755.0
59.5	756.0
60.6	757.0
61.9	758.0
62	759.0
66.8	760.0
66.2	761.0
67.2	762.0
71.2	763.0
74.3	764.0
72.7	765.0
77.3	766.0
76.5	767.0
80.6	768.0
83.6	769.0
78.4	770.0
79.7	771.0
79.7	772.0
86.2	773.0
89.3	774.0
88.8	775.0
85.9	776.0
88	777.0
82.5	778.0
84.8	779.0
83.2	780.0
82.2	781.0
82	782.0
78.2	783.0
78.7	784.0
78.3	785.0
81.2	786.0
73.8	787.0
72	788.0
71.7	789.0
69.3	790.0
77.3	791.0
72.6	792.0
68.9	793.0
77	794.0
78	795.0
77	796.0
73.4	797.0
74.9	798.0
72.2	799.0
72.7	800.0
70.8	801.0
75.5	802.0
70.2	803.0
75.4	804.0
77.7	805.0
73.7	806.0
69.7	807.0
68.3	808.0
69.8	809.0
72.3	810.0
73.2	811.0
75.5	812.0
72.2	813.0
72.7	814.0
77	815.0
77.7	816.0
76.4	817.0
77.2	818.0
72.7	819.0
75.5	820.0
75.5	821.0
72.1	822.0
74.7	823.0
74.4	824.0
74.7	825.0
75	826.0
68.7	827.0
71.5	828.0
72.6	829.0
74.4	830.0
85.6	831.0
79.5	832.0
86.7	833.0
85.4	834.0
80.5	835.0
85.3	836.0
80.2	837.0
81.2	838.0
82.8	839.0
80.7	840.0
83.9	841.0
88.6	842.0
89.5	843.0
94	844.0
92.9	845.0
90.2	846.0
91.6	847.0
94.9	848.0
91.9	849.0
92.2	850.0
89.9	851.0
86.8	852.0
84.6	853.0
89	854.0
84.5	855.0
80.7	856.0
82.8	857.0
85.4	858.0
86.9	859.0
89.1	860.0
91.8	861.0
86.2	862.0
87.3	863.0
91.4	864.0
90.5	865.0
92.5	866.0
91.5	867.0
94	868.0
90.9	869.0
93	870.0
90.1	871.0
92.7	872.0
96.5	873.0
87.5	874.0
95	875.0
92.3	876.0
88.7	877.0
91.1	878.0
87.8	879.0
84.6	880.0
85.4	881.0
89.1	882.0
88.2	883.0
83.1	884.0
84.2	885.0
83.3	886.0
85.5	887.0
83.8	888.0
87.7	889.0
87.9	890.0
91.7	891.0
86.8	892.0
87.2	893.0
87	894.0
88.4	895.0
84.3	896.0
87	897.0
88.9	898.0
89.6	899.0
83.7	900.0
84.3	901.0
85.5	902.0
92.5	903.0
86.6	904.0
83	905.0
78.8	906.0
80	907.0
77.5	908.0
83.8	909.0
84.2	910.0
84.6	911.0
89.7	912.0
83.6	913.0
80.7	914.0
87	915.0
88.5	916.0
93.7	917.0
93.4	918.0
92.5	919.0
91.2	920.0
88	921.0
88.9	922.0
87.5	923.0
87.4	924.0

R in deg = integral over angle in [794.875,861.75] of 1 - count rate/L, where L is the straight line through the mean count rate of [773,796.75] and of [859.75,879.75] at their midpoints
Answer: 4.3 deg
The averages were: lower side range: 79.2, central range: 79.8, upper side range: 90.9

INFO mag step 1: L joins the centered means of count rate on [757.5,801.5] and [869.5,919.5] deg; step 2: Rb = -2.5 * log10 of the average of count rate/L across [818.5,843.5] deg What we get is 0.03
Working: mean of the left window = 76.6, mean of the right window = 87.2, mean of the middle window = 78.9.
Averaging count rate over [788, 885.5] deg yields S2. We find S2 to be 81.8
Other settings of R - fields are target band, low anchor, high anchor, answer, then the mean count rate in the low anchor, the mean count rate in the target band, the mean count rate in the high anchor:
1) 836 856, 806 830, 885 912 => -2.56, 73.5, 87.6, 85.6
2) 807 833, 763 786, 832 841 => 2.46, 81.2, 74.5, 82.7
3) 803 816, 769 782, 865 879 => 2.03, 84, 73.2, 91.8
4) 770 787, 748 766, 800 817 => -3.87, 63.1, 82.6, 73.3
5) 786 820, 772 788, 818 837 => 2.58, 82.4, 73.7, 77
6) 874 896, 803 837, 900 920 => -1.19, 75.6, 87.5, 85.9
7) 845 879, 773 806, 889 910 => -2.80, 77.7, 89.8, 85.7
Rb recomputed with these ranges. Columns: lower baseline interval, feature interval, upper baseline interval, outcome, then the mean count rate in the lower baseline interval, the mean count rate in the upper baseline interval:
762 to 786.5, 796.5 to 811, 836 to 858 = 0.149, 80.7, 87.2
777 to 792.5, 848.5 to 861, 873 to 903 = -0.034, 78.2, 87.5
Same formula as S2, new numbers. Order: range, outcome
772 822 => 76.5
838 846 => 87.3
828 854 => 85.6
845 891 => 88.8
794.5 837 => 75.3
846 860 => 87.9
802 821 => 73.8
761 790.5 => 79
